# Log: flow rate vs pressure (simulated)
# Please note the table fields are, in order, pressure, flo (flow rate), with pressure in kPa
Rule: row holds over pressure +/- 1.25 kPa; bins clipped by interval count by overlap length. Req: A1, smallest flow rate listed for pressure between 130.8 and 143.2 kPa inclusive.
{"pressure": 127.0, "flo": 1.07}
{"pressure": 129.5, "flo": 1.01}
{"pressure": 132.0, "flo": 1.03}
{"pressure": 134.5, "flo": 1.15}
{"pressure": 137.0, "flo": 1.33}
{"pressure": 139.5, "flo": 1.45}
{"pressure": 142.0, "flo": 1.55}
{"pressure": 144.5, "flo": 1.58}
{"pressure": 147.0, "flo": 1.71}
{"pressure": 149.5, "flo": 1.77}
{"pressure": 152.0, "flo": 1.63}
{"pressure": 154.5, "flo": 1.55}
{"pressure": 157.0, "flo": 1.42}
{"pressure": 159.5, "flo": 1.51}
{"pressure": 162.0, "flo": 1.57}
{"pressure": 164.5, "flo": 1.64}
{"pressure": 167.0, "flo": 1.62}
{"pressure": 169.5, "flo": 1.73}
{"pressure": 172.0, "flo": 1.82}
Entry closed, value 1.03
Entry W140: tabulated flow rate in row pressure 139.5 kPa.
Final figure 1.45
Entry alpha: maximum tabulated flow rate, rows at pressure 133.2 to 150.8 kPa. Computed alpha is 1.77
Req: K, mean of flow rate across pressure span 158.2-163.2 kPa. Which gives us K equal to 1.54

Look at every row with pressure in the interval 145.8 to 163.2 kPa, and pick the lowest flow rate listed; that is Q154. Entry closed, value 1.42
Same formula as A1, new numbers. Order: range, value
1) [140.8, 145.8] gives 1.55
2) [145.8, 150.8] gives 1.71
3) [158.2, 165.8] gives 1.51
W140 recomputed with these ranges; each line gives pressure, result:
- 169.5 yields 1.73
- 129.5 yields 1.01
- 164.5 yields 1.64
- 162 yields 1.57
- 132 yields 1.03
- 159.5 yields 1.51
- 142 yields 1.55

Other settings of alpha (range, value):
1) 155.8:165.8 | 1.64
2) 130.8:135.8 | 1.15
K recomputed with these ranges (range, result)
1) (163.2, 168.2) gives 1.63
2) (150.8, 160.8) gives 1.53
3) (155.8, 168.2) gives 1.55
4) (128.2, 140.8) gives 1.19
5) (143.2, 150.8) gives 1.69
